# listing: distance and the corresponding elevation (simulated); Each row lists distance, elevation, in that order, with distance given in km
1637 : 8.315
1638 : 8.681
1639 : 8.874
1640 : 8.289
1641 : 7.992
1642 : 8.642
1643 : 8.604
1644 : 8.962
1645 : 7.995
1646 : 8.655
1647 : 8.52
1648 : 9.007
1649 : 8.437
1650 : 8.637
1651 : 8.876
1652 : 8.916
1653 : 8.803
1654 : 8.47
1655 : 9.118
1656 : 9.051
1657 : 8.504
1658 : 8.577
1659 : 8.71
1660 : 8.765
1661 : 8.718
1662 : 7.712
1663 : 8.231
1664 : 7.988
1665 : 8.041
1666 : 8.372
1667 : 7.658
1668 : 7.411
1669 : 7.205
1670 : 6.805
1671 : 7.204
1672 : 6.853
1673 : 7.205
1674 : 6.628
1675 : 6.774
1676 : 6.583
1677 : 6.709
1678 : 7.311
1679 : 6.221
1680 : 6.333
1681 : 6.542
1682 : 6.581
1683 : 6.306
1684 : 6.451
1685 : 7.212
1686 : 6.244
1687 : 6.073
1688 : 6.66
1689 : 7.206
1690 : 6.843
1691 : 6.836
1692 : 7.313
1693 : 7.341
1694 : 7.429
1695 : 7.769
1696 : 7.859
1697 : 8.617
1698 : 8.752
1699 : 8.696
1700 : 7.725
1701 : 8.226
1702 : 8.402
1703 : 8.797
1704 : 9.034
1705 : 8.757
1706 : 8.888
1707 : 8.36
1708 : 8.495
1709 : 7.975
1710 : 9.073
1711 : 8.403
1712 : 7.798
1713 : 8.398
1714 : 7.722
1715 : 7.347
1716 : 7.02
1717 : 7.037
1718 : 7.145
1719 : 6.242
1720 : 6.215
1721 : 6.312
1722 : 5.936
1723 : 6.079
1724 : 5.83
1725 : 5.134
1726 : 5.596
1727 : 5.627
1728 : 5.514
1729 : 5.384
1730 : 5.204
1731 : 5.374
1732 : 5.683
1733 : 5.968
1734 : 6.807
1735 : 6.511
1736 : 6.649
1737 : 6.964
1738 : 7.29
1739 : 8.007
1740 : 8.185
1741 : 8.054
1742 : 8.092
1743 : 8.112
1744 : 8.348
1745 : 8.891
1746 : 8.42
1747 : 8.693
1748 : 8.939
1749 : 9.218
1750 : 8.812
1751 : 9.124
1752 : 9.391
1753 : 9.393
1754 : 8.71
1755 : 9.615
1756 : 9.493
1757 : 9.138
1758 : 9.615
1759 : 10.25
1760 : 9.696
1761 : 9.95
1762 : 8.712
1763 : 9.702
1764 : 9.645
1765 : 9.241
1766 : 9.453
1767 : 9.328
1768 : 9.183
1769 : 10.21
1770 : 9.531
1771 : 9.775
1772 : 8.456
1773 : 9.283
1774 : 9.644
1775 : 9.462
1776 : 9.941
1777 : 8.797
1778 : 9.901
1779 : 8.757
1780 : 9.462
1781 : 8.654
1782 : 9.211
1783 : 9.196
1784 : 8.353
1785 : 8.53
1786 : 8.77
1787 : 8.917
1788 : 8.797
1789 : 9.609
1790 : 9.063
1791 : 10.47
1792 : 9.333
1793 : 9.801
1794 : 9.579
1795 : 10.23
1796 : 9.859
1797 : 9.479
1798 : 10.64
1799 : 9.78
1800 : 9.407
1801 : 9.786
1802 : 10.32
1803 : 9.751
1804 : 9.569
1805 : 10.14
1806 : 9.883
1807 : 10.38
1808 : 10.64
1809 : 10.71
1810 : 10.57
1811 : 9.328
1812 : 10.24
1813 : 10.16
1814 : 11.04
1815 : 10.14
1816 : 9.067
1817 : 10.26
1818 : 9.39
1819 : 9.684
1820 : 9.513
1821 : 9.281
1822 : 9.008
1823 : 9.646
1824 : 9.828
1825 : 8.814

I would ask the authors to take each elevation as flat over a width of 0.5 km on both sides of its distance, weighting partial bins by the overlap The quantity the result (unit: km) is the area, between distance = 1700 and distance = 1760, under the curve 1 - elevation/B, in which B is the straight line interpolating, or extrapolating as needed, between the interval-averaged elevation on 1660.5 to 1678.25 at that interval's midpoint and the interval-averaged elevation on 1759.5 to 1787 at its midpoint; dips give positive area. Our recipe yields 5.7 km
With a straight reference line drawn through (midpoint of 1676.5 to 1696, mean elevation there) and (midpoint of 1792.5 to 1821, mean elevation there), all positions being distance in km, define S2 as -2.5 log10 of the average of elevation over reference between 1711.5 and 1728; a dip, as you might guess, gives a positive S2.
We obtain 0.17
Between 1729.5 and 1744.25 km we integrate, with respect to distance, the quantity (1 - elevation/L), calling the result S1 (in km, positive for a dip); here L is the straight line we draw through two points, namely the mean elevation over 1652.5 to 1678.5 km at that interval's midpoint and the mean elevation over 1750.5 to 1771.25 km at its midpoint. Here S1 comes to 3.4 km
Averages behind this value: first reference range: 7.82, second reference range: 9.48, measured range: 6.99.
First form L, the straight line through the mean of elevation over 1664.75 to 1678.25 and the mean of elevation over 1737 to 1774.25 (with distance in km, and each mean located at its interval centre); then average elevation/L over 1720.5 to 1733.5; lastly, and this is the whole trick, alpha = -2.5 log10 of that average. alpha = 0.43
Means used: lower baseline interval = 7.18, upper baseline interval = 9.04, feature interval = 5.66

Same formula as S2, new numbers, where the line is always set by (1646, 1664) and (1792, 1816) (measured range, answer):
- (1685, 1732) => 0.254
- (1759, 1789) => 0.052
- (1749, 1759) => 0.030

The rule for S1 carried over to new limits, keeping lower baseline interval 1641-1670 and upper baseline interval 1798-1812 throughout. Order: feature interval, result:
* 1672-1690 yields 4.21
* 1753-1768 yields 0.17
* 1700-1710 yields 0.47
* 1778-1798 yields 1.11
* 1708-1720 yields 1.89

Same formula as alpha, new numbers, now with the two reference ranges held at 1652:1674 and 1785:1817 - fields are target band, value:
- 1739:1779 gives 0.015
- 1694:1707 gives 0.016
